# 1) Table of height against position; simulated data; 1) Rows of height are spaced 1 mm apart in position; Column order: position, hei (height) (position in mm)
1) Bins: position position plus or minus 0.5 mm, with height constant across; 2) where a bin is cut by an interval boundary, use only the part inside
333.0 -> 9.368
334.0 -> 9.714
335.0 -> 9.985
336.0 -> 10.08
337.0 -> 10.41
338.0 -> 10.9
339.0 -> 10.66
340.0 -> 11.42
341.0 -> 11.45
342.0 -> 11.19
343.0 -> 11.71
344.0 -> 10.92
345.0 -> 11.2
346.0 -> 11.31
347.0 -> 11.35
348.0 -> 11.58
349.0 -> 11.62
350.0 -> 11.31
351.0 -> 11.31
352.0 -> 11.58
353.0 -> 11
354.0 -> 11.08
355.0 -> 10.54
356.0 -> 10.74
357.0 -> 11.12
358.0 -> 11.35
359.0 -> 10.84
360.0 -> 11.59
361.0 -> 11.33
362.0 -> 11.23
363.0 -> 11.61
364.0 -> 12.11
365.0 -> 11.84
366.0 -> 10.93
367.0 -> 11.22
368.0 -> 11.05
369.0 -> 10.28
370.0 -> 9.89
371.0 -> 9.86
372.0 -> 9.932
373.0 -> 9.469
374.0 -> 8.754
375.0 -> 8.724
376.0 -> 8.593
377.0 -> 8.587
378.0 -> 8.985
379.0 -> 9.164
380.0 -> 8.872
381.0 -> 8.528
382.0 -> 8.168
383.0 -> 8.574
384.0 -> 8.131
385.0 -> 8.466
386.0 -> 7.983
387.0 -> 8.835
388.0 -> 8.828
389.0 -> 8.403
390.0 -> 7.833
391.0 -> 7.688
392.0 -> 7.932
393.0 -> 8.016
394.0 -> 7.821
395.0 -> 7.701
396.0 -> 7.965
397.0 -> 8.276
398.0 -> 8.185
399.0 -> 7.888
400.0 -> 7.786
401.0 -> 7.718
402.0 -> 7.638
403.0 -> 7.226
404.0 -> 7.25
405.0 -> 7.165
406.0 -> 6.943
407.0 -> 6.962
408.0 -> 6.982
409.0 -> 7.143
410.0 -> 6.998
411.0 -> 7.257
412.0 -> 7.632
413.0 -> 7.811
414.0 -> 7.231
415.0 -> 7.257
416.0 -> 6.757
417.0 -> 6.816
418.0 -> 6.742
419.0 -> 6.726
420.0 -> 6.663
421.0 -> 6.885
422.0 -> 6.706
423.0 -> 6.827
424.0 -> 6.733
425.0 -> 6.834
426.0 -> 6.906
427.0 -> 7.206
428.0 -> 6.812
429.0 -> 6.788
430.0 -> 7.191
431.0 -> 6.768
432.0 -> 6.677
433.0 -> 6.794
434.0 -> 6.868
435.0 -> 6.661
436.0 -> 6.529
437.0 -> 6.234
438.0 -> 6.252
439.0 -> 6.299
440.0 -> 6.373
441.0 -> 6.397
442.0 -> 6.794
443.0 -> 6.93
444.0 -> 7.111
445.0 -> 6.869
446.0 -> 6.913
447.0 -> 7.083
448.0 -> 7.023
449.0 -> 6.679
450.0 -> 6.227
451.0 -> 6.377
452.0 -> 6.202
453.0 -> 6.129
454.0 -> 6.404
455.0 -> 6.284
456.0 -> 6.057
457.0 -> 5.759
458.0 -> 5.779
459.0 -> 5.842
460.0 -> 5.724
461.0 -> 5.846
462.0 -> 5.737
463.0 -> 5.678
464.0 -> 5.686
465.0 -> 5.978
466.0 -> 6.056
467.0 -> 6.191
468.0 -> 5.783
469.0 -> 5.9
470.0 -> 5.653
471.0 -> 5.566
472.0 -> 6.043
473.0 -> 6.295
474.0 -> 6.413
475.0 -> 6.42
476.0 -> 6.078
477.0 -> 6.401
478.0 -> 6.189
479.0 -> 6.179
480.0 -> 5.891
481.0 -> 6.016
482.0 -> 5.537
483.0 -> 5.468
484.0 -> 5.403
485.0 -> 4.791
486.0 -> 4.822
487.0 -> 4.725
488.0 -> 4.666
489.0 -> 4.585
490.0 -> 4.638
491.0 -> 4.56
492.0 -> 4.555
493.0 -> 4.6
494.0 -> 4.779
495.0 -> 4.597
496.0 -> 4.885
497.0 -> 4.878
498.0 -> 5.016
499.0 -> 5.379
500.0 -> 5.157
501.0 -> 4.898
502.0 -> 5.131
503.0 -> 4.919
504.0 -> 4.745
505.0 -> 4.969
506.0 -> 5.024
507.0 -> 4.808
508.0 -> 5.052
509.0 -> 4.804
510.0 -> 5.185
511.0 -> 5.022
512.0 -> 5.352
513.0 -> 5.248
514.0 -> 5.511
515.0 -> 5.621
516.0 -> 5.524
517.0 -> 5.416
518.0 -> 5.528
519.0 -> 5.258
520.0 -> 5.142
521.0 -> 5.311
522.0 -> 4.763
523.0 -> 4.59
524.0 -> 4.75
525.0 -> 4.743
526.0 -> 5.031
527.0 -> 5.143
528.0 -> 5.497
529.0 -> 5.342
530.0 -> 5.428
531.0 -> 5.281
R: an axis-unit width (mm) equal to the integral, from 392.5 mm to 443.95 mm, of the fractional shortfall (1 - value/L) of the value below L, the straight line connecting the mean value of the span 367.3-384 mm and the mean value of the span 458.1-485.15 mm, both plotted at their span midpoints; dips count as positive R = 4.34 mm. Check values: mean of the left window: 9.21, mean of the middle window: 7.08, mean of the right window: 5.89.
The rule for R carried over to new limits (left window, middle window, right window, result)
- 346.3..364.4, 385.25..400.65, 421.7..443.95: 1.7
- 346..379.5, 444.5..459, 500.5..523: 1.9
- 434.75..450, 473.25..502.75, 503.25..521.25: 2.3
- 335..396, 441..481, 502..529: 4.0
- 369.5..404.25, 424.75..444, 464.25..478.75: 1.0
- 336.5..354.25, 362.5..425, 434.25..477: 5.7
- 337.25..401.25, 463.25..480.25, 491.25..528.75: 0.8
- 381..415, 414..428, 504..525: 0.7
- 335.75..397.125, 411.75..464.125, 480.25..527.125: 5.7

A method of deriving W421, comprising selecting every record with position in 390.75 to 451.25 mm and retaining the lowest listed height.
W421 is 6.227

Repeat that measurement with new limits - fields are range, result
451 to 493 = 4.555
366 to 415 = 6.943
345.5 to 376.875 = 8.593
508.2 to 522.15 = 4.763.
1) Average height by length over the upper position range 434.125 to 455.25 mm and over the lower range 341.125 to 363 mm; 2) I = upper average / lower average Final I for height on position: 0.6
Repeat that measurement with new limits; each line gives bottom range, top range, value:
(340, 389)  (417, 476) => 0.62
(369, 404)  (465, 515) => 0.63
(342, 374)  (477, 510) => 0.46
